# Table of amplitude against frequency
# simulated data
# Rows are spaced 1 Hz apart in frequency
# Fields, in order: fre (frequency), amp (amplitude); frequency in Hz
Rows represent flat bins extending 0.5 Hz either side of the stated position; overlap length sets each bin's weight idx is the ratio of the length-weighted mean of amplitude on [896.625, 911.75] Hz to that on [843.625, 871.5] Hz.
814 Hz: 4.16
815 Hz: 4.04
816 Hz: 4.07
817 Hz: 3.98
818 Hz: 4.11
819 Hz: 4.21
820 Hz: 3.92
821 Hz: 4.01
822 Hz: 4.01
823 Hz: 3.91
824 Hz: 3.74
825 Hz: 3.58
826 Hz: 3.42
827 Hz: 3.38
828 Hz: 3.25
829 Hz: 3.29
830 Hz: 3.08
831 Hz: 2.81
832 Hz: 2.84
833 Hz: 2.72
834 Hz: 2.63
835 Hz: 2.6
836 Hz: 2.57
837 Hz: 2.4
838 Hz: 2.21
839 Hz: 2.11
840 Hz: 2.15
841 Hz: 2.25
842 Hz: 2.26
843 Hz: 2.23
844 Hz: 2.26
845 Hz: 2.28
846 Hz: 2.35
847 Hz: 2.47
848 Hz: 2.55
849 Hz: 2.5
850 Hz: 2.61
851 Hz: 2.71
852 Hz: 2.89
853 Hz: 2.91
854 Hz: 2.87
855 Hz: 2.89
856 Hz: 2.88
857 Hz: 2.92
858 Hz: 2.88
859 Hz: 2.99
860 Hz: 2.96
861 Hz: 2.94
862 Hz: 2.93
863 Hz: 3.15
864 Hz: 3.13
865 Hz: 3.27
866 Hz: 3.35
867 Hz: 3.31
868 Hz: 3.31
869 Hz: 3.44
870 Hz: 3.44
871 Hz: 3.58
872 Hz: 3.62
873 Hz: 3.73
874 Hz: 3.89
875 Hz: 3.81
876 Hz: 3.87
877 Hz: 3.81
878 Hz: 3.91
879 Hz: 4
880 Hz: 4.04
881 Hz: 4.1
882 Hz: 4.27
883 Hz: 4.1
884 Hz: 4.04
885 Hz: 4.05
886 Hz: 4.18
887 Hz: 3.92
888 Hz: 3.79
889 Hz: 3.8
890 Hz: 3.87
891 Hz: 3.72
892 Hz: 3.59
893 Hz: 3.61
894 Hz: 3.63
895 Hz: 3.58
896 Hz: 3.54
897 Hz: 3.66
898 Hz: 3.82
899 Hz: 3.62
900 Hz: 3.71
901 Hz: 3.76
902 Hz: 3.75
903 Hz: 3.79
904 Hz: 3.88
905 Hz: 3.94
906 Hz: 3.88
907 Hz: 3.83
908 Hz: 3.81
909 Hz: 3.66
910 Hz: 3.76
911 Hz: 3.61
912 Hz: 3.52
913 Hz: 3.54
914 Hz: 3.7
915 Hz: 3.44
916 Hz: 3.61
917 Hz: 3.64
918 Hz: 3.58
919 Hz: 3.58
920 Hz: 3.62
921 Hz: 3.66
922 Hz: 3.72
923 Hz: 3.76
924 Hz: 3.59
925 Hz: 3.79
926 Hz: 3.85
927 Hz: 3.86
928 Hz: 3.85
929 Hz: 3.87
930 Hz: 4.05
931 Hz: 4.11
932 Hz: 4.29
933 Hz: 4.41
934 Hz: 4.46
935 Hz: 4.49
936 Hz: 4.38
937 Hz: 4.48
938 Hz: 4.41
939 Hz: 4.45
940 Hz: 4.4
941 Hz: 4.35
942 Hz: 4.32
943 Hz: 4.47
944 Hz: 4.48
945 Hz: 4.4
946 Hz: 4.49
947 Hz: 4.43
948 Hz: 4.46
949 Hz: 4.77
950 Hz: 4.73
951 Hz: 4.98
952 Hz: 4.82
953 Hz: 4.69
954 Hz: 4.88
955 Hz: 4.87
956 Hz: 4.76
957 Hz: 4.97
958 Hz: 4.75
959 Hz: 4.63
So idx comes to 1.29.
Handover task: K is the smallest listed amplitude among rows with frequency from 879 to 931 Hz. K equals 3.44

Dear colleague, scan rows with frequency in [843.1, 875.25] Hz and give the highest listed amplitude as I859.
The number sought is 3.89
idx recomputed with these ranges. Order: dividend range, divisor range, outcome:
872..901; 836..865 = 1.45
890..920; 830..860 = 1.42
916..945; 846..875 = 1.32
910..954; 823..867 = 1.47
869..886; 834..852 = 1.62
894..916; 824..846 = 1.37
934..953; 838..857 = 1.80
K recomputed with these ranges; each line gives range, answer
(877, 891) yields 3.72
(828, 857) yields 2.11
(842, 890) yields 2.23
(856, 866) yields 2.88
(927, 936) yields 3.85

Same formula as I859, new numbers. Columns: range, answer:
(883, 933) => 4.41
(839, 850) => 2.61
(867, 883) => 4.27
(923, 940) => 4.49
